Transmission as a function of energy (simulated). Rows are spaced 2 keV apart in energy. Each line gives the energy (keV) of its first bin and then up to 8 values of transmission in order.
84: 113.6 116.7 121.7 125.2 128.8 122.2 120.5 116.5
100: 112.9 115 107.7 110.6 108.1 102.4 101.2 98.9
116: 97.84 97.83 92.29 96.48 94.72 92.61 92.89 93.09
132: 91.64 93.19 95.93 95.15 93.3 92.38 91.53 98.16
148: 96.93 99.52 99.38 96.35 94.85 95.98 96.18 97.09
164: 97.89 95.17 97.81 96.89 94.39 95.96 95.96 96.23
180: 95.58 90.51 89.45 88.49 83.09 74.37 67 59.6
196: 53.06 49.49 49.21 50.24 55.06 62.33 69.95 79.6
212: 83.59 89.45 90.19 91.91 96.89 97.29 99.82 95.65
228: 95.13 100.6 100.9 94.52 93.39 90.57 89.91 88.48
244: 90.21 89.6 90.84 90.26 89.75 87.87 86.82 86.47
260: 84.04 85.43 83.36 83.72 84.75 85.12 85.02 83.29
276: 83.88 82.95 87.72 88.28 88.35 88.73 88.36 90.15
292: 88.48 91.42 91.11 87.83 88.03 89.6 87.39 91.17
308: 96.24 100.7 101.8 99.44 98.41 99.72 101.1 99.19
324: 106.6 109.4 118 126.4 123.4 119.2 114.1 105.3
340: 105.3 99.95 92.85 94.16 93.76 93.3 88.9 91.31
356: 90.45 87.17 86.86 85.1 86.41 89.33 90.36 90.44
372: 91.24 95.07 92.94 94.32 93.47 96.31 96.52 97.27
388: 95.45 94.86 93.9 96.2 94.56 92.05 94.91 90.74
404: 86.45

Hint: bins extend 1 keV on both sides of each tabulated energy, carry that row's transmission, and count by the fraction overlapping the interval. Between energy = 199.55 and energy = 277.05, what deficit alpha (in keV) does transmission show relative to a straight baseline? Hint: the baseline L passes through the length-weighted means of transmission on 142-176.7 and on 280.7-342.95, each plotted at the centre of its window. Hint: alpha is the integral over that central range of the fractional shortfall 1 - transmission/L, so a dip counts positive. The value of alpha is 9.6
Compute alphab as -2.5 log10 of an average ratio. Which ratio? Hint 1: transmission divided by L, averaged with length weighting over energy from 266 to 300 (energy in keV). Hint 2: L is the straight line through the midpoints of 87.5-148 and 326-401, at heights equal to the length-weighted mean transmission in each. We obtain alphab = 0.14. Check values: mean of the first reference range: 103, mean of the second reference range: 97.2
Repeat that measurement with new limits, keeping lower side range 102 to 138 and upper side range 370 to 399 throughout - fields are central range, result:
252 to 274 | 0.13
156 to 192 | 0.06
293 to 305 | 0.08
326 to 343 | -0.19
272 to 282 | 0.13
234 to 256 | 0.07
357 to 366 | 0.10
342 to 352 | 0.02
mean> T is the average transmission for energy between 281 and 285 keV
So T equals 88.3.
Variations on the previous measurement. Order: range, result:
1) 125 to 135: 92.7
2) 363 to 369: 88.7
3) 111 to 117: 99.3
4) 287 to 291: 89.3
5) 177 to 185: 92.9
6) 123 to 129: 93.4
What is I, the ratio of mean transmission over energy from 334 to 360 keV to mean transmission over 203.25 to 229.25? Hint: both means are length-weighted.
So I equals 1.1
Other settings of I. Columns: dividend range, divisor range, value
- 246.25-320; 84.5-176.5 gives 0.88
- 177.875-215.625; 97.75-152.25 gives 0.73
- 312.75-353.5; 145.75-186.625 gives 1.09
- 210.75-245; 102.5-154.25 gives 0.96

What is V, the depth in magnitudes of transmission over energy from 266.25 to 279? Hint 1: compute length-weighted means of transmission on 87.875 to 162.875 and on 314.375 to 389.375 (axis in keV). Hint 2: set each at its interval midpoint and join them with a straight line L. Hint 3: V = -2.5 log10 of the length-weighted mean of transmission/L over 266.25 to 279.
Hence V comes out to 0.18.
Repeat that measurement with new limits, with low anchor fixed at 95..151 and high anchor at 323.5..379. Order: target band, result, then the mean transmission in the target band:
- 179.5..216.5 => 0.350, 72.1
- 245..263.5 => 0.132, 87.8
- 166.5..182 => 0.044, 95.7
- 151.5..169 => 0.034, 96.7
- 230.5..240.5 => 0.055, 94.4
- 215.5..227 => 0.043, 95.5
